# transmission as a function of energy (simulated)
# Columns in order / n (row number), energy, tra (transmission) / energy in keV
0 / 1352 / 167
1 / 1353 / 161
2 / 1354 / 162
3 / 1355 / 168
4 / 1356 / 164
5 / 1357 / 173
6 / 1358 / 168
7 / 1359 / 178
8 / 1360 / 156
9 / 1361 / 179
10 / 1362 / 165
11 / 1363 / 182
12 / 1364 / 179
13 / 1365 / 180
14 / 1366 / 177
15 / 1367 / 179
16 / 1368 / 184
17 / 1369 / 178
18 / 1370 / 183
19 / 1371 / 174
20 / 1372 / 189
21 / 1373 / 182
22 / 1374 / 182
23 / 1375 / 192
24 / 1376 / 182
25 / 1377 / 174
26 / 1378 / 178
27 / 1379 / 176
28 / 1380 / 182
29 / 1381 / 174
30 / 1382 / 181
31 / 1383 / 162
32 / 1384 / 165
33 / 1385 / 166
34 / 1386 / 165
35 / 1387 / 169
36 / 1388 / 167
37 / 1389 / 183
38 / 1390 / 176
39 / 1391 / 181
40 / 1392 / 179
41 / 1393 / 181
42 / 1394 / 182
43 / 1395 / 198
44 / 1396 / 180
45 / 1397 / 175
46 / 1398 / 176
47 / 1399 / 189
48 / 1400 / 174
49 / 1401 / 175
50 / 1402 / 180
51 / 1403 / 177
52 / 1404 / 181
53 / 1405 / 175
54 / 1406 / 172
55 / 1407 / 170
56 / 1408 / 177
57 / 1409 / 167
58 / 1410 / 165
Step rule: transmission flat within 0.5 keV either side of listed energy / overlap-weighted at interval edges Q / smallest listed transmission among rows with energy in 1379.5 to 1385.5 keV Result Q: 162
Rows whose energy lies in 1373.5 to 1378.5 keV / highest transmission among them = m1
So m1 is 192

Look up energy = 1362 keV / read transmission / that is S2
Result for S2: 165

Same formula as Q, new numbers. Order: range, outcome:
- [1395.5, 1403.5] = 174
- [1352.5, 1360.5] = 156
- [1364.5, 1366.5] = 177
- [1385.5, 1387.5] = 165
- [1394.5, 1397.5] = 175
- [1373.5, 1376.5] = 182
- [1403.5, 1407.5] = 170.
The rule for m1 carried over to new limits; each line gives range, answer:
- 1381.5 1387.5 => 181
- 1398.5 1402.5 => 189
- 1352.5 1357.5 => 173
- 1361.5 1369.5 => 184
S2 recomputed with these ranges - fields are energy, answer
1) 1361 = 179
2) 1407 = 170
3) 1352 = 167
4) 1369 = 178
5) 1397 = 175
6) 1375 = 192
